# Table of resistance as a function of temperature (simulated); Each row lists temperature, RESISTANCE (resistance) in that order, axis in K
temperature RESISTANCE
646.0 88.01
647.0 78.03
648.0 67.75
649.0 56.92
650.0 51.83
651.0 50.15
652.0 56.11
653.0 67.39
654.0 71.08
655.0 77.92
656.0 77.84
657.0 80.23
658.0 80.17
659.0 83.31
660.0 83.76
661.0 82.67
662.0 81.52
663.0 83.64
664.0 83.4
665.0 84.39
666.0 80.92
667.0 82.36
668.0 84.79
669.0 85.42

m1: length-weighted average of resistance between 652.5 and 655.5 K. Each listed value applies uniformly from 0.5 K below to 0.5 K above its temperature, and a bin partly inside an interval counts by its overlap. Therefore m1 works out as 72.1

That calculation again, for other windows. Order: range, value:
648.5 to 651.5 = 53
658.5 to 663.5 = 83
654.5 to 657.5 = 78.7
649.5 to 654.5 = 59.3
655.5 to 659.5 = 80.4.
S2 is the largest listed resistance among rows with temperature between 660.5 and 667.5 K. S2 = 84.39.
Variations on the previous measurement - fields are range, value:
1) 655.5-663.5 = 83.76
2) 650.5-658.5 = 80.23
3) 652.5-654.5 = 71.08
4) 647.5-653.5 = 67.75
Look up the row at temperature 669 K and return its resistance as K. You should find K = 85.42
